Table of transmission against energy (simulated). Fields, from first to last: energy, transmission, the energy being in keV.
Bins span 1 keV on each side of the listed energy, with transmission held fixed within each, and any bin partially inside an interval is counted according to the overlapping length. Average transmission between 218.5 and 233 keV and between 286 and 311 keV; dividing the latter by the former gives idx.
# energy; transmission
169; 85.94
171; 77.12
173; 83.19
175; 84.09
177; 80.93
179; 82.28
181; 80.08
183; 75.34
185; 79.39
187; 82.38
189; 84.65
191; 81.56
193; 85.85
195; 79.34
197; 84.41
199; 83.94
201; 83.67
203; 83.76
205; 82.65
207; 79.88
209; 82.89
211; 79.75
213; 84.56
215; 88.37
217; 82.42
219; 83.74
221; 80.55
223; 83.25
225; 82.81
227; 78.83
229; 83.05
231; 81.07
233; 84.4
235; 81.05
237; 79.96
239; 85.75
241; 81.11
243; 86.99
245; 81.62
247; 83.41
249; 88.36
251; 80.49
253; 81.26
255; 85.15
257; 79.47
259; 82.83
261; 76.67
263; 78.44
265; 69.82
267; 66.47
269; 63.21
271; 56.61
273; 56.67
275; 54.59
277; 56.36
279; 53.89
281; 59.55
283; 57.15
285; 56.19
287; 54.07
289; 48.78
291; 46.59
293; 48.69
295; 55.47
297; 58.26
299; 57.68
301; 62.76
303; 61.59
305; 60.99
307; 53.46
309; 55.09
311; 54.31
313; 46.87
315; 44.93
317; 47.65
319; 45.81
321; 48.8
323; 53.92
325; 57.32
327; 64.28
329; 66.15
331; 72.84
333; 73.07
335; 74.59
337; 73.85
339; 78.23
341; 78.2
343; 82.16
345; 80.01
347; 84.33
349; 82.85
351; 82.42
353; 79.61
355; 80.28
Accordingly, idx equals 0.7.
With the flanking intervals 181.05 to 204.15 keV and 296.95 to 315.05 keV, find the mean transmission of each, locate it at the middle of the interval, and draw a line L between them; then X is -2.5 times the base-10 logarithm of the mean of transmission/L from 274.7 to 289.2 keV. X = 0.114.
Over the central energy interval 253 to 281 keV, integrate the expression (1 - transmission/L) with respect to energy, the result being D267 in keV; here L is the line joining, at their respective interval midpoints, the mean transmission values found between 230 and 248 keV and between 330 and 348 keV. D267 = 4.64 keV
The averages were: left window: 82.8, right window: 77.5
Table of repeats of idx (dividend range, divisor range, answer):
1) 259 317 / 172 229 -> 0.70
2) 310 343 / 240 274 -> 0.81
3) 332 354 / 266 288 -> 1.37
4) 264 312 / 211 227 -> 0.69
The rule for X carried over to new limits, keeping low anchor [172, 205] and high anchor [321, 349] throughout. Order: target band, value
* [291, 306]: 0.29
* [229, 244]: -0.06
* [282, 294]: 0.40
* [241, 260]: -0.07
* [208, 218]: -0.04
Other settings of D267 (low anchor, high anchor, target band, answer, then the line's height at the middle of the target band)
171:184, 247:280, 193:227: -2.6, 77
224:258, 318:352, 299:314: 3.6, 74.2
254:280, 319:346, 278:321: 9.1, 68.2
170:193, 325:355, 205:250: -1.8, 79.7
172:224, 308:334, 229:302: -0.6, 68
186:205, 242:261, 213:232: 0.1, 83.1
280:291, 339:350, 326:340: 0.8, 76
